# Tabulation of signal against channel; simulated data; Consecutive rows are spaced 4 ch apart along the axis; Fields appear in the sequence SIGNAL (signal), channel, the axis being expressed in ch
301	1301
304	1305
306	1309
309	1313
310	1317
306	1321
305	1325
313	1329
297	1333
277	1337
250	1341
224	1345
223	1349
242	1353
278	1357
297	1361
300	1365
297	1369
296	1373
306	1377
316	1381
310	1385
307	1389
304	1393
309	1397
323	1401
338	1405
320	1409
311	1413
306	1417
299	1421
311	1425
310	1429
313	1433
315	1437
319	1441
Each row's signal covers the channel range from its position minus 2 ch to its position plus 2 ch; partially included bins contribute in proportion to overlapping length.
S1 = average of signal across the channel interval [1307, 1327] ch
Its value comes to 307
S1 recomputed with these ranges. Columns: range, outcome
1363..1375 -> 298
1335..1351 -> 244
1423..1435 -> 311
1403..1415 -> 323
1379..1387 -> 313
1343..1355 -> 230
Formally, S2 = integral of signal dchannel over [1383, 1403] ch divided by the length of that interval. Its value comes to 311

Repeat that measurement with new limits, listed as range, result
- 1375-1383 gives 311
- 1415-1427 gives 305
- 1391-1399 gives 306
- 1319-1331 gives 308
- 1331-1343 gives 275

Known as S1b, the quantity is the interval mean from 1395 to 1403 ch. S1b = 316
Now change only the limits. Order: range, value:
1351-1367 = 279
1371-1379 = 301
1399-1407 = 330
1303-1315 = 306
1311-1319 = 310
